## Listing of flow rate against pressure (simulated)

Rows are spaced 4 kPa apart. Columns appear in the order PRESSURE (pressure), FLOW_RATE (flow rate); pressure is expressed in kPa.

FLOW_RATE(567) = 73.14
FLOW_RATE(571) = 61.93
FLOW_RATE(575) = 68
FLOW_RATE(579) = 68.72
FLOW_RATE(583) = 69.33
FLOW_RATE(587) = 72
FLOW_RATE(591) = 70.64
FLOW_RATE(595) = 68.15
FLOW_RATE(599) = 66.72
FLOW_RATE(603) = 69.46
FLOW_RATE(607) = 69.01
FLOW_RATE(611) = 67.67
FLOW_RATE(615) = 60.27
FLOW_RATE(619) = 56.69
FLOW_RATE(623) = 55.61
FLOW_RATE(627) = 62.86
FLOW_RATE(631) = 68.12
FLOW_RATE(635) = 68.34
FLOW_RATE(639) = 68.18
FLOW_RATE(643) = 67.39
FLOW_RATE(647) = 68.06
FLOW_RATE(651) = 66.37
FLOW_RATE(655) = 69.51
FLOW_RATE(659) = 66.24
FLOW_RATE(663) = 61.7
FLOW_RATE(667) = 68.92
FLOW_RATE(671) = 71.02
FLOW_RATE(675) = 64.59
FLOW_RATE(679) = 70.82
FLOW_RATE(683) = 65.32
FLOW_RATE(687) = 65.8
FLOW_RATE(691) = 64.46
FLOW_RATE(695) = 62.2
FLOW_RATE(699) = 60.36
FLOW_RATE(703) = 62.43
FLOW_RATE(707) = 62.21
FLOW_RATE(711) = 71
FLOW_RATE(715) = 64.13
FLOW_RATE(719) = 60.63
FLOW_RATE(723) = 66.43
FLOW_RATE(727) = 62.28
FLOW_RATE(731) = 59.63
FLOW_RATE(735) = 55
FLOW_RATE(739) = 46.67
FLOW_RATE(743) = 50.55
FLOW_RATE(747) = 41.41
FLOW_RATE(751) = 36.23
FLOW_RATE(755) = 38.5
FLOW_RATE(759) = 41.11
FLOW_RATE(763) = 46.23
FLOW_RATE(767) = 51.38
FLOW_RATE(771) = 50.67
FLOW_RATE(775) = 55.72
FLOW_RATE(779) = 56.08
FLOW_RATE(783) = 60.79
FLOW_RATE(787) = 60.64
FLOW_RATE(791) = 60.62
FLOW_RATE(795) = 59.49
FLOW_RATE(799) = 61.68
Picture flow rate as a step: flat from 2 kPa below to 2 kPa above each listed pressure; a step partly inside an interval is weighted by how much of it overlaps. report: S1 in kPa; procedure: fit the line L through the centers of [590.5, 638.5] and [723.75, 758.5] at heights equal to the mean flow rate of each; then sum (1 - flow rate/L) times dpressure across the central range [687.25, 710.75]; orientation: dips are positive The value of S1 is -3.8 kPa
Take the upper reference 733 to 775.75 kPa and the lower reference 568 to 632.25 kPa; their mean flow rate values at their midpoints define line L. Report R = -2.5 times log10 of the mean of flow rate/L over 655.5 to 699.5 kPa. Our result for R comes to -0.173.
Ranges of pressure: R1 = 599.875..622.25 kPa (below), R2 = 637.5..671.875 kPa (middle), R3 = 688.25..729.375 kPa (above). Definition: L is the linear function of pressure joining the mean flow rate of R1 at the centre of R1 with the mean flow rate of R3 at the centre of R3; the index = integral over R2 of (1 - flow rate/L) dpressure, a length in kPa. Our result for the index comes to -1.8 kPa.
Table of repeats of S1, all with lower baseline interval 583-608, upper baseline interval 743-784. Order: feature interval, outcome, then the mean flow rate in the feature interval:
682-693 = -1.48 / 65.2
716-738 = -3.33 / 60.3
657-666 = -0.55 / 64.5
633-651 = -1.28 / 67.8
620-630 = 0.86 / 59.9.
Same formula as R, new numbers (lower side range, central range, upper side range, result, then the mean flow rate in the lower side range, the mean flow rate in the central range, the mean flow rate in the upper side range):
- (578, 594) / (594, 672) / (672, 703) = 0.028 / 70.1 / 65.9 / 64.8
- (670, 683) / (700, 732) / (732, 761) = -0.162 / 68.1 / 63.6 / 44.7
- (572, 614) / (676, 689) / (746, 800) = -0.120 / 68.6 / 67.1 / 51.5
